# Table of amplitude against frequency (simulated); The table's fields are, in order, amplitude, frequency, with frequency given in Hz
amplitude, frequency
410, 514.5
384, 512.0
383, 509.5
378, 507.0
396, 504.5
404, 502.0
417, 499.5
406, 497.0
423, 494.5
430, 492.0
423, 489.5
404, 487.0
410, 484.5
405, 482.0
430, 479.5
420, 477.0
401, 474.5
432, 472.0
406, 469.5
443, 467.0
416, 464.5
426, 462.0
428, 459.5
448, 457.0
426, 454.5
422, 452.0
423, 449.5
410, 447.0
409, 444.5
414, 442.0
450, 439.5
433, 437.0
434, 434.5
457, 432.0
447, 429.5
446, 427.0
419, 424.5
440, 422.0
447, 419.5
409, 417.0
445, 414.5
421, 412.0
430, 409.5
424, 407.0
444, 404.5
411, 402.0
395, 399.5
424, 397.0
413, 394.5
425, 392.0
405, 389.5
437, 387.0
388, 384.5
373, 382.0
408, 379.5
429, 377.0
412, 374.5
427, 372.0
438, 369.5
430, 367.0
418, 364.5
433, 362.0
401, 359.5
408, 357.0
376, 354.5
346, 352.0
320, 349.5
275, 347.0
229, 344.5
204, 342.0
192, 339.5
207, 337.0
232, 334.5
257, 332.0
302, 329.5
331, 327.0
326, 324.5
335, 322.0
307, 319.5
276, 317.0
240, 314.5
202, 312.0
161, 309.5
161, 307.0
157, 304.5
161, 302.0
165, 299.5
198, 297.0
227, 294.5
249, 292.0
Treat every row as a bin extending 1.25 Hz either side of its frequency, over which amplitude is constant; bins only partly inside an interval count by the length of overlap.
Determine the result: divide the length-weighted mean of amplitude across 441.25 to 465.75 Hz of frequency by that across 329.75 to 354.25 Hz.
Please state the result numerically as 1.63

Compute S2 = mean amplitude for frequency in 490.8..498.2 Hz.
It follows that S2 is 420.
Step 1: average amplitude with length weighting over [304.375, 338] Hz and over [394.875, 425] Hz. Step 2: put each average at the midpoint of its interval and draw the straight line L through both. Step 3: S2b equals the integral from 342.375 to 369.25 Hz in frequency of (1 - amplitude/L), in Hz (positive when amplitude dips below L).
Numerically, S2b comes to -3.2 Hz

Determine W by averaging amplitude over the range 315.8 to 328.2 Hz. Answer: 315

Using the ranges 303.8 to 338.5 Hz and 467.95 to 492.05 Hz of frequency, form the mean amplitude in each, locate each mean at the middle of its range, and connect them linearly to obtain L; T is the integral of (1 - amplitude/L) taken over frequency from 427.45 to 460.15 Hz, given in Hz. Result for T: -4.6 Hz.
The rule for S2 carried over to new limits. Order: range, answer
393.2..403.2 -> 411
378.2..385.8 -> 390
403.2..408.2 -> 434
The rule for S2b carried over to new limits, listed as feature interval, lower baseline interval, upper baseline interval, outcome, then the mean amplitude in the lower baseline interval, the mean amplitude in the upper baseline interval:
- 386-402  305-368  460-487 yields -3.3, 293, 418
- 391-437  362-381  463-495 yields -0.9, 423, 419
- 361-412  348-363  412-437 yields -1.8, 378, 437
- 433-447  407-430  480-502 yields 0.0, 433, 415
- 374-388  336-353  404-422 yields -2.4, 253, 432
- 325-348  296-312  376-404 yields 0.6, 169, 411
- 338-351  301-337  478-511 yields 1.2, 246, 408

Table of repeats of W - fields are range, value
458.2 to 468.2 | 428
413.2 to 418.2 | 427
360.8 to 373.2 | 429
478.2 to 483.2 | 418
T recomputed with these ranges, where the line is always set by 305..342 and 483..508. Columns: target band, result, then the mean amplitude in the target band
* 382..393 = -3.58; 409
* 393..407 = -4.29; 418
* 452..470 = -2.44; 428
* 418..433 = -4.27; 442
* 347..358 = -3.01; 352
